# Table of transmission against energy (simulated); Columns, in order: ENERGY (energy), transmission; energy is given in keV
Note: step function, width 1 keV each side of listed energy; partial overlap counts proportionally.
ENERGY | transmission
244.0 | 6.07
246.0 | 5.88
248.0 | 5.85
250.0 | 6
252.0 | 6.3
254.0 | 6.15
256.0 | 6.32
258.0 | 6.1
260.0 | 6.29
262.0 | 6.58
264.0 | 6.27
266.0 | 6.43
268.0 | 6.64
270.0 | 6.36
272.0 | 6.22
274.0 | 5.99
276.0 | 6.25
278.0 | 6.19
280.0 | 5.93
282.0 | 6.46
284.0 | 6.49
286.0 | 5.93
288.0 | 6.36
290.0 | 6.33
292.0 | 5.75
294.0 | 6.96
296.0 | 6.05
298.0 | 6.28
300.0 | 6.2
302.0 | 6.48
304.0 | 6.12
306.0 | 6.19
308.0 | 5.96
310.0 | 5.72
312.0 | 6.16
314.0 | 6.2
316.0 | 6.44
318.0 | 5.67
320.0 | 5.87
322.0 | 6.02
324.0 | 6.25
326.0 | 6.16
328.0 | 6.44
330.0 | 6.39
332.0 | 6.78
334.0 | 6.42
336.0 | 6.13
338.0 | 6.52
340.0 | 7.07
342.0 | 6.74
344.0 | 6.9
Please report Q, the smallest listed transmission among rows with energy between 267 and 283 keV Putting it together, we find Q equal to 5.93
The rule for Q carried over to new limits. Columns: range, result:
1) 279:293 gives 5.75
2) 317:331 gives 5.67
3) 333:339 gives 6.13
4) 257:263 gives 6.1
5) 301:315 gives 5.72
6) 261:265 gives 6.27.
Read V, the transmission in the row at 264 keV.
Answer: 6.27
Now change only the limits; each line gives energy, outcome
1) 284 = 6.49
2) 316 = 6.44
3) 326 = 6.16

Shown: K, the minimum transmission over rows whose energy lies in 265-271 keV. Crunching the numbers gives 6.36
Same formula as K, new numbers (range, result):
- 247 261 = 5.85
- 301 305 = 6.12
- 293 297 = 6.05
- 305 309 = 5.96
